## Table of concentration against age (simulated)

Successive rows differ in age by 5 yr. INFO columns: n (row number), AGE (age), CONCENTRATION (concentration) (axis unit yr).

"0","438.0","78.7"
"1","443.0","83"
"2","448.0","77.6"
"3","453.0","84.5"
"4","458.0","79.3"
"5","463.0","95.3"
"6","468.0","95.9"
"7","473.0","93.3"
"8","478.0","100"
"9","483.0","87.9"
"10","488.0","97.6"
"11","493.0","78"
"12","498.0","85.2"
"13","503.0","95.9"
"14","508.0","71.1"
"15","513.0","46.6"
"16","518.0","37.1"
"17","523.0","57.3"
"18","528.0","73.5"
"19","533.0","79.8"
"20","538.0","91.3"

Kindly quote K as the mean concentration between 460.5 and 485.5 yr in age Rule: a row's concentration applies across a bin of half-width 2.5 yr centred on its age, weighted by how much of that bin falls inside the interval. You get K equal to 94.5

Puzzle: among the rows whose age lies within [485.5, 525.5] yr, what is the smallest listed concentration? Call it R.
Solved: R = 37.1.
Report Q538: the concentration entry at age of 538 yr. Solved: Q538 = 91.3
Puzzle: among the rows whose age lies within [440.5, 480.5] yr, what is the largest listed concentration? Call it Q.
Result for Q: 100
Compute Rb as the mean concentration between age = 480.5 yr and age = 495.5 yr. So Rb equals 87.8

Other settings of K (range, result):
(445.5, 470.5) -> 86.5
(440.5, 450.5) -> 80.3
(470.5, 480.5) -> 96.7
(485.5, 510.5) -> 85.6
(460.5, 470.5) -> 95.6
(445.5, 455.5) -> 81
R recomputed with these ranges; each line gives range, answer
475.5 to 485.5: 87.9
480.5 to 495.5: 78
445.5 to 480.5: 77.6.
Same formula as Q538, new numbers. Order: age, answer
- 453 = 84.5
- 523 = 57.3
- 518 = 37.1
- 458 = 79.3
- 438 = 78.7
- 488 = 97.6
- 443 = 83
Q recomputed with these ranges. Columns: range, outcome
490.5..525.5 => 95.9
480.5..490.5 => 97.6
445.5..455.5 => 84.5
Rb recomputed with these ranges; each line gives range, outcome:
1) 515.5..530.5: 56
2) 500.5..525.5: 61.6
